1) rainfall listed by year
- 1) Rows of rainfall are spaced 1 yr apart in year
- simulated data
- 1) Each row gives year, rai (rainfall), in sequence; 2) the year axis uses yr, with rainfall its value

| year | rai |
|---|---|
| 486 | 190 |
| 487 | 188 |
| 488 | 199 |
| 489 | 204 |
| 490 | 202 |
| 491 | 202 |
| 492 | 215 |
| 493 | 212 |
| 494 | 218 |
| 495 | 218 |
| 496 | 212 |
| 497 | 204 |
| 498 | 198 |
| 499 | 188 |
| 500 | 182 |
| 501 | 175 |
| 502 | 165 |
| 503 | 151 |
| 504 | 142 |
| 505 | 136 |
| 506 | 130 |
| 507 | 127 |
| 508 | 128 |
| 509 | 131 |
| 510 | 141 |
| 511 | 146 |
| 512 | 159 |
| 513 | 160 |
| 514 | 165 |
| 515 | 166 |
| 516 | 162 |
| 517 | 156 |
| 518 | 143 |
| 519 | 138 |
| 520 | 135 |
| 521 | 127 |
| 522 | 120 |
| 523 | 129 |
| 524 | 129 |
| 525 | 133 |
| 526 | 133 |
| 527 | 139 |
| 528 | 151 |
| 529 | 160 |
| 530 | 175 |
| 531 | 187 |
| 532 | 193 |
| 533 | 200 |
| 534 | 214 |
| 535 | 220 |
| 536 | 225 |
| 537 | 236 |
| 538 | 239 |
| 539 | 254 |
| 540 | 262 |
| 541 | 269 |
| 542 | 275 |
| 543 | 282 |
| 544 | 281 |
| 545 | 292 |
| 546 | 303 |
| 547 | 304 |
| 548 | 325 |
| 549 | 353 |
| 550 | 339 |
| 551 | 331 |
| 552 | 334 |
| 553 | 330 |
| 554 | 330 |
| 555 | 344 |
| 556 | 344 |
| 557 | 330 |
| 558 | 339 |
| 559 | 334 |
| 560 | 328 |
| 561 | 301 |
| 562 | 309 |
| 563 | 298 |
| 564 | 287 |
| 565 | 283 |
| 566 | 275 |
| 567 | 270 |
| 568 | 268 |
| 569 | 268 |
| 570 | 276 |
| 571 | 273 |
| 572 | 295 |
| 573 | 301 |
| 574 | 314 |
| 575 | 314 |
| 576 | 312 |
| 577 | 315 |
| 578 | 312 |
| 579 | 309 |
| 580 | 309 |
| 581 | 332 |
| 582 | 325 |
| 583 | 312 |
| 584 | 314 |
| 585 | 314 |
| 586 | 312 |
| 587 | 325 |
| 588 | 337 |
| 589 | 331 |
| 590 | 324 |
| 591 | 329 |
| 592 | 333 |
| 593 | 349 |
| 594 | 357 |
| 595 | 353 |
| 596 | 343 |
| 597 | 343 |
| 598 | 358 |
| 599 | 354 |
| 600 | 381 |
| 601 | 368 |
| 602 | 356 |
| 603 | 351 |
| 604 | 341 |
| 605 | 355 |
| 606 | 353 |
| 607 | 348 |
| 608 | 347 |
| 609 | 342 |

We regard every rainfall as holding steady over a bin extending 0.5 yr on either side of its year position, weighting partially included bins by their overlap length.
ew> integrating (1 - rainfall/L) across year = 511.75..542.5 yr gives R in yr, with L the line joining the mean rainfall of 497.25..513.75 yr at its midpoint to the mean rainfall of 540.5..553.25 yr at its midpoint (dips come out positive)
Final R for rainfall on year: 7.5 yr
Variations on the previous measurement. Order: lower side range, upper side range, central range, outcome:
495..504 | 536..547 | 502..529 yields 9.1 yr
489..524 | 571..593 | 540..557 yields -4.3 yr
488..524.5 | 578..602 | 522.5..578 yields -2.4 yr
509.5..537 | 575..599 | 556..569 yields -1.9 yr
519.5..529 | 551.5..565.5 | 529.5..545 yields -2.3 yr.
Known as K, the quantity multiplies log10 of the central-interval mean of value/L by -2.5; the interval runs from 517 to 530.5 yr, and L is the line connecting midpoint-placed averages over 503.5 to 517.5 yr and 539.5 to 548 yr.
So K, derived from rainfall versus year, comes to 0.394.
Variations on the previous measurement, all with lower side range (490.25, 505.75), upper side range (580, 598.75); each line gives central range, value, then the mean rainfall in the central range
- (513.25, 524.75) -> 0.47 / 143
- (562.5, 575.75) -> 0.05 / 287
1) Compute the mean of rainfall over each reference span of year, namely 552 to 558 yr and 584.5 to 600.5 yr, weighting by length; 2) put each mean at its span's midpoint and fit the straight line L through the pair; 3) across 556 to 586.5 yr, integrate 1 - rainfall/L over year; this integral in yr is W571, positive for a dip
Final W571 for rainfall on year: 2.96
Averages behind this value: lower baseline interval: 336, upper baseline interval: 340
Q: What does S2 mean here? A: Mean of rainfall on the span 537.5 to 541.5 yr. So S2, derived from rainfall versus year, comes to 256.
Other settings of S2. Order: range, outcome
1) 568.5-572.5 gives 278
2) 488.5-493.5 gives 207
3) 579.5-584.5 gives 318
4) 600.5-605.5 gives 354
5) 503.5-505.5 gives 139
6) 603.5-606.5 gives 350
